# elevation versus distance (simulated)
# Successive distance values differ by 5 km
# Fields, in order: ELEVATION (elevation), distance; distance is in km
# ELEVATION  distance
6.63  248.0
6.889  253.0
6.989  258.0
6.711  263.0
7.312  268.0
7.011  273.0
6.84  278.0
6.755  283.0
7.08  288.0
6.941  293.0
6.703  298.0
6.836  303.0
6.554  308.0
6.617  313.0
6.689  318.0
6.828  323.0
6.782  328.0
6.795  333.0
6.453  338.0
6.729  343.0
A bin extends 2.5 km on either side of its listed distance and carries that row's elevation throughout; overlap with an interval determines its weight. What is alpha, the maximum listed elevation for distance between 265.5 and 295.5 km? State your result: 7.312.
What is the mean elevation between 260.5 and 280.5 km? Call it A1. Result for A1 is 6.97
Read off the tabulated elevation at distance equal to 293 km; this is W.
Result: 6.941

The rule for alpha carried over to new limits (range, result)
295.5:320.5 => 6.836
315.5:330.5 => 6.828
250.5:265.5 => 6.989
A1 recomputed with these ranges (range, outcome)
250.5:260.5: 6.94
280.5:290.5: 6.92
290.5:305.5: 6.83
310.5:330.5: 6.73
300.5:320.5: 6.67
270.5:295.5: 6.93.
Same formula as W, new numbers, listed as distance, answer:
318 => 6.689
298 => 6.703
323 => 6.828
